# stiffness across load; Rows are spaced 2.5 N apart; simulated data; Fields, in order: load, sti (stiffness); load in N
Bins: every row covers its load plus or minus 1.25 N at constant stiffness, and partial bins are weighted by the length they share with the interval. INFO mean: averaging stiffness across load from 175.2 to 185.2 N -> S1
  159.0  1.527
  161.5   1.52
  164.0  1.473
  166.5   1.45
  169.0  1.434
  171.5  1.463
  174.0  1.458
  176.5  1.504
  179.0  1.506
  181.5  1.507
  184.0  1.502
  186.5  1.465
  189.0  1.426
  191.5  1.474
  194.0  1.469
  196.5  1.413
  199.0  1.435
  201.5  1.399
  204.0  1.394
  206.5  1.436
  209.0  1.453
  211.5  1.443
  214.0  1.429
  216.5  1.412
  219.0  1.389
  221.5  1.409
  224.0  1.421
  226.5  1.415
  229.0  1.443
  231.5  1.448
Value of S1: 1.5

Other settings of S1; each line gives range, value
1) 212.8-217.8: 1.42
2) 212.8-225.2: 1.41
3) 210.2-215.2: 1.44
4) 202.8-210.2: 1.43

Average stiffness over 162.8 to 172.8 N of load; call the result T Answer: 1.45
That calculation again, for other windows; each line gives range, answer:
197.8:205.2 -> 1.41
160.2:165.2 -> 1.5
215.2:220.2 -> 1.4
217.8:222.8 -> 1.4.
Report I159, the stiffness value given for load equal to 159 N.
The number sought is 1.527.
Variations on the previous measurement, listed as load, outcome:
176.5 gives 1.504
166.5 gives 1.45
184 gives 1.502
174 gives 1.458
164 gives 1.473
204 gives 1.394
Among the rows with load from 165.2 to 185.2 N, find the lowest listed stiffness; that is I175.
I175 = 1.434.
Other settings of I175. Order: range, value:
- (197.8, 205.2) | 1.394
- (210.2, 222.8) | 1.389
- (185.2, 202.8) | 1.399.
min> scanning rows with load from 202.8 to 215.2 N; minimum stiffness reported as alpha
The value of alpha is 1.394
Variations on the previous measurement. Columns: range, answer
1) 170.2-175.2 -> 1.458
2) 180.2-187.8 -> 1.465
